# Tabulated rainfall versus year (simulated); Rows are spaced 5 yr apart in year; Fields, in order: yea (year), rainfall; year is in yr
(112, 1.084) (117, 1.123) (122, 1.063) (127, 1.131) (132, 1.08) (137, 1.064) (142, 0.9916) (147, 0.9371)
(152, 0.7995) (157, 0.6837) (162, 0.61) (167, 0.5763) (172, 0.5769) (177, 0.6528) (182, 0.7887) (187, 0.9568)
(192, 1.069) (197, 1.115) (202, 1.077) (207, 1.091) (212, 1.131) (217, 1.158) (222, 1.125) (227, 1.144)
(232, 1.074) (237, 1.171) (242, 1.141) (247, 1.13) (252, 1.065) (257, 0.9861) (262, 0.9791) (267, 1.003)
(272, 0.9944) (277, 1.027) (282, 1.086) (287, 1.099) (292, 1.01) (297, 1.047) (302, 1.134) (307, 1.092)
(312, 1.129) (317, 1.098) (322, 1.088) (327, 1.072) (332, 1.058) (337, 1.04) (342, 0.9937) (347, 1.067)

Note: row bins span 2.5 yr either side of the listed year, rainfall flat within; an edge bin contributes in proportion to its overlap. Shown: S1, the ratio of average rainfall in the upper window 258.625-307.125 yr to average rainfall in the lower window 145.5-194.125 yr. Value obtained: 1.4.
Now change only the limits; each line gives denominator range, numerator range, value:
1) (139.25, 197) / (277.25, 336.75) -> 1.35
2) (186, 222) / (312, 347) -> 0.97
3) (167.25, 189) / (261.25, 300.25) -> 1.43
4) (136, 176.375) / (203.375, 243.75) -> 1.48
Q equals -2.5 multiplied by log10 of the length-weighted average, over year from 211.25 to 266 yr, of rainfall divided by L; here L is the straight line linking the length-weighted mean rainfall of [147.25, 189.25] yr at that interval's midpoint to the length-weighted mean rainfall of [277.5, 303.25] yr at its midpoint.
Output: -0.20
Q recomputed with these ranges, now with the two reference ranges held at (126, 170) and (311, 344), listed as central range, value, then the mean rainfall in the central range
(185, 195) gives -0.12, 1.02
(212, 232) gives -0.19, 1.13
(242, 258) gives -0.11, 1.08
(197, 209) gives -0.18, 1.09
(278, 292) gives -0.05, 1.07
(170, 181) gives 0.36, 0.64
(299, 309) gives -0.07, 1.11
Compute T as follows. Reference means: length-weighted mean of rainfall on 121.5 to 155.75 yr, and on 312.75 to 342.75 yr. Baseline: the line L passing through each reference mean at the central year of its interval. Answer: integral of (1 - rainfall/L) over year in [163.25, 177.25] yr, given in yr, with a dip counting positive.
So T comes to 5.7 yr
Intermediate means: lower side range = 0.994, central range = 0.595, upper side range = 1.07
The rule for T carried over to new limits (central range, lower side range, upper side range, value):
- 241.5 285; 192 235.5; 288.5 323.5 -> 2.2 yr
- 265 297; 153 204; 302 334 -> -0.6 yr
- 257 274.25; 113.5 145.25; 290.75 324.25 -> 1.5 yr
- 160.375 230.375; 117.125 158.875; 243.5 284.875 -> 4.8 yr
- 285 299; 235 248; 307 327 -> 0.8 yr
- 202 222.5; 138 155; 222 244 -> -0.8 yr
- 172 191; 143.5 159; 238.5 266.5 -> 2.2 yr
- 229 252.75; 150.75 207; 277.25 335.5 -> -4.3 yr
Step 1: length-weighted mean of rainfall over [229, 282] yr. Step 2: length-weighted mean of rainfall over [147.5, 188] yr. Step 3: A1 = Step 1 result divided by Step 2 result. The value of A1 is 1.50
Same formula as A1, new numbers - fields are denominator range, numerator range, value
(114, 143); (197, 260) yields 1.03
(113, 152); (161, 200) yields 0.77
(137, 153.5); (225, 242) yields 1.20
